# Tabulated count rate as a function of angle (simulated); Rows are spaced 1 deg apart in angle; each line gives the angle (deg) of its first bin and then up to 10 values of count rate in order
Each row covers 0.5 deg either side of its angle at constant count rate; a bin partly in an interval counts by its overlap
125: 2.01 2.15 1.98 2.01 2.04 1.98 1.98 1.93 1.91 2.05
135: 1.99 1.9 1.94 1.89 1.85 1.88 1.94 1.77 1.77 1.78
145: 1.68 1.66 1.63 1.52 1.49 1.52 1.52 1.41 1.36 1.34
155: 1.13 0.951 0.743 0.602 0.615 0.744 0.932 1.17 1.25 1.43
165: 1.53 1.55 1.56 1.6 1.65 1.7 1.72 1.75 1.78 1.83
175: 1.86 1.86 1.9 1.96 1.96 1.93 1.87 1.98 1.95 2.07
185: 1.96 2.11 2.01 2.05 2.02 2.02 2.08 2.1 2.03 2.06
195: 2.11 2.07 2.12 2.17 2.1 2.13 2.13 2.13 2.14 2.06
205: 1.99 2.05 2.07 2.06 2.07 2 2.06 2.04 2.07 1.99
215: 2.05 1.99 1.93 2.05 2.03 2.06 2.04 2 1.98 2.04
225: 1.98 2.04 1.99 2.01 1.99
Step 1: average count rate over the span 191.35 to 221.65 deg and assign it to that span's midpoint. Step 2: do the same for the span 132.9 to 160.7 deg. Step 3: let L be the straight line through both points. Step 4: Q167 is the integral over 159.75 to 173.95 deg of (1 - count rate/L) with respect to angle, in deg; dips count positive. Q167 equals 1.86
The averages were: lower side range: 1.51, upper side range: 2.06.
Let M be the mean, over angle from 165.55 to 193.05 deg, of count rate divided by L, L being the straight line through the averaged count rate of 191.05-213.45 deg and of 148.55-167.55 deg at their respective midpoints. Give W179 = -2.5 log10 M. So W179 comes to -0.16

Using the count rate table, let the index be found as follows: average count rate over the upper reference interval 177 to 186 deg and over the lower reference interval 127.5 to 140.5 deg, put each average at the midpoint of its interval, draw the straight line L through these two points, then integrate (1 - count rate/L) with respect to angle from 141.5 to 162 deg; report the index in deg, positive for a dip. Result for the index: 6.8 deg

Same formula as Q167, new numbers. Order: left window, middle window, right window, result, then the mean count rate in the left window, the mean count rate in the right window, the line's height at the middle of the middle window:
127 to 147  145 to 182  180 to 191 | 8.9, 1.89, 2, 1.95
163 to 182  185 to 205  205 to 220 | -1.9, 1.74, 2.03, 1.9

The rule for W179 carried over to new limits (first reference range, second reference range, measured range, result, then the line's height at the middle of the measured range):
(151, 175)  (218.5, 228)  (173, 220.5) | -0.186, 1.72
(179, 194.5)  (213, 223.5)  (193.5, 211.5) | -0.037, 2.01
